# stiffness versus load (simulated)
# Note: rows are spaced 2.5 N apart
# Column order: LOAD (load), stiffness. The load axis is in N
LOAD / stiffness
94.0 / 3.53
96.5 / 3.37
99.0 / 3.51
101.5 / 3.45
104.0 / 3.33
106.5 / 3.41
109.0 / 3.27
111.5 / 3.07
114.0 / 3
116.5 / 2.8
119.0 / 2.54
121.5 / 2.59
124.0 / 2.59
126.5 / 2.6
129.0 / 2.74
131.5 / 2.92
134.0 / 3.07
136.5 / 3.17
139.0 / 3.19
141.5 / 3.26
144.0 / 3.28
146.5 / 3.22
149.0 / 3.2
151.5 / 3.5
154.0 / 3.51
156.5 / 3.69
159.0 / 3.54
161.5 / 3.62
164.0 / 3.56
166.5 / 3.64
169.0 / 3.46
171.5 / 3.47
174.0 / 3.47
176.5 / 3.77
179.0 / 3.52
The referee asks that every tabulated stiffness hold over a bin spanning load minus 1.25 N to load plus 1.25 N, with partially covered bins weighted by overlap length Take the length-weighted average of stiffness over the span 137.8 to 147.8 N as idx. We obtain 3.24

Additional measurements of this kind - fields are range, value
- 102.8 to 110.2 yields 3.34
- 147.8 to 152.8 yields 3.35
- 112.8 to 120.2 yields 2.78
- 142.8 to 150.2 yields 3.23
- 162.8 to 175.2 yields 3.52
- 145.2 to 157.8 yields 3.42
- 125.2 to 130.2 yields 2.67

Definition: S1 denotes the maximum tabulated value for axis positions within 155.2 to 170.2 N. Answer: 3.69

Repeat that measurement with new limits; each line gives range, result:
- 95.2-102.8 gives 3.51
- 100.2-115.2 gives 3.45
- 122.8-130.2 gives 2.74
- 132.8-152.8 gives 3.5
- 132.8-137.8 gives 3.17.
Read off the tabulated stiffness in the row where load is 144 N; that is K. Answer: 3.28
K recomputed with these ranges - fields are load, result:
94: 3.53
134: 3.07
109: 3.27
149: 3.2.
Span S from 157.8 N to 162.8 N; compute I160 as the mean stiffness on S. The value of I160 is 3.58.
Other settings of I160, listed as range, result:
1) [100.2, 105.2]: 3.39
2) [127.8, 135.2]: 2.91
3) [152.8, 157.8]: 3.6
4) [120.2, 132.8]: 2.69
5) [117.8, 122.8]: 2.57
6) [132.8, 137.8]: 3.12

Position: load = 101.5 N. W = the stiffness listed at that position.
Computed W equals 3.45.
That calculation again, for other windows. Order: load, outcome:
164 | 3.56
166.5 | 3.64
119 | 2.54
